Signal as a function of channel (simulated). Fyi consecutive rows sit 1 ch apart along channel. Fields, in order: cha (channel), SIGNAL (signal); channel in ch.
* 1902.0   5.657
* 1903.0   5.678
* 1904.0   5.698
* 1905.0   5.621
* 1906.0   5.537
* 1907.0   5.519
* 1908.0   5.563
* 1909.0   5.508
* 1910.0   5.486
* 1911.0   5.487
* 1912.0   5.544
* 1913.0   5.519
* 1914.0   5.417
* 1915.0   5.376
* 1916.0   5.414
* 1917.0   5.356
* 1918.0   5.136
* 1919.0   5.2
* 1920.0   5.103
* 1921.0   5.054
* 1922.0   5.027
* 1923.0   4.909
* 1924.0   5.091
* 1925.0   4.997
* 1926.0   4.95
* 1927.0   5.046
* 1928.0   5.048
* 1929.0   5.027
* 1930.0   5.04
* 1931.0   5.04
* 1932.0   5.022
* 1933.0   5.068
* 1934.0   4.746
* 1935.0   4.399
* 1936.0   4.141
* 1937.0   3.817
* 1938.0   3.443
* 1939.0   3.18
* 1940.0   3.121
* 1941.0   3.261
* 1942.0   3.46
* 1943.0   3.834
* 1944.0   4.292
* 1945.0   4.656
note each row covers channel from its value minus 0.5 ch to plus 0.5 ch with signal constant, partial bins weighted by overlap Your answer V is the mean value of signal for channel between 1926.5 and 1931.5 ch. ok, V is 5.04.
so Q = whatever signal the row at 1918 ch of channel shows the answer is 5.136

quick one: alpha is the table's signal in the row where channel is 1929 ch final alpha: 5.027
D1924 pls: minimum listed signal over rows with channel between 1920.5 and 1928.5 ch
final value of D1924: 4.909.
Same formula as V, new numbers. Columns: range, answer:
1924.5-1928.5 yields 5.01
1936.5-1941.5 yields 3.36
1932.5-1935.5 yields 4.74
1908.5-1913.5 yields 5.51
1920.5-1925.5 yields 5.02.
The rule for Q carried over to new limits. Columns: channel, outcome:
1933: 5.068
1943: 3.834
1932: 5.022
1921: 5.054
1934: 4.746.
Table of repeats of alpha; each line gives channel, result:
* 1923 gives 4.909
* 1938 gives 3.443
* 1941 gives 3.261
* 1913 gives 5.519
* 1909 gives 5.508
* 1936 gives 4.141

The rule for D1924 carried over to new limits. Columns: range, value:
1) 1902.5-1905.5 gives 5.621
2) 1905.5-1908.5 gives 5.519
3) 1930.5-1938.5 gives 3.443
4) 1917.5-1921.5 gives 5.054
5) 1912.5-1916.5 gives 5.376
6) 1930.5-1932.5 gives 5.022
